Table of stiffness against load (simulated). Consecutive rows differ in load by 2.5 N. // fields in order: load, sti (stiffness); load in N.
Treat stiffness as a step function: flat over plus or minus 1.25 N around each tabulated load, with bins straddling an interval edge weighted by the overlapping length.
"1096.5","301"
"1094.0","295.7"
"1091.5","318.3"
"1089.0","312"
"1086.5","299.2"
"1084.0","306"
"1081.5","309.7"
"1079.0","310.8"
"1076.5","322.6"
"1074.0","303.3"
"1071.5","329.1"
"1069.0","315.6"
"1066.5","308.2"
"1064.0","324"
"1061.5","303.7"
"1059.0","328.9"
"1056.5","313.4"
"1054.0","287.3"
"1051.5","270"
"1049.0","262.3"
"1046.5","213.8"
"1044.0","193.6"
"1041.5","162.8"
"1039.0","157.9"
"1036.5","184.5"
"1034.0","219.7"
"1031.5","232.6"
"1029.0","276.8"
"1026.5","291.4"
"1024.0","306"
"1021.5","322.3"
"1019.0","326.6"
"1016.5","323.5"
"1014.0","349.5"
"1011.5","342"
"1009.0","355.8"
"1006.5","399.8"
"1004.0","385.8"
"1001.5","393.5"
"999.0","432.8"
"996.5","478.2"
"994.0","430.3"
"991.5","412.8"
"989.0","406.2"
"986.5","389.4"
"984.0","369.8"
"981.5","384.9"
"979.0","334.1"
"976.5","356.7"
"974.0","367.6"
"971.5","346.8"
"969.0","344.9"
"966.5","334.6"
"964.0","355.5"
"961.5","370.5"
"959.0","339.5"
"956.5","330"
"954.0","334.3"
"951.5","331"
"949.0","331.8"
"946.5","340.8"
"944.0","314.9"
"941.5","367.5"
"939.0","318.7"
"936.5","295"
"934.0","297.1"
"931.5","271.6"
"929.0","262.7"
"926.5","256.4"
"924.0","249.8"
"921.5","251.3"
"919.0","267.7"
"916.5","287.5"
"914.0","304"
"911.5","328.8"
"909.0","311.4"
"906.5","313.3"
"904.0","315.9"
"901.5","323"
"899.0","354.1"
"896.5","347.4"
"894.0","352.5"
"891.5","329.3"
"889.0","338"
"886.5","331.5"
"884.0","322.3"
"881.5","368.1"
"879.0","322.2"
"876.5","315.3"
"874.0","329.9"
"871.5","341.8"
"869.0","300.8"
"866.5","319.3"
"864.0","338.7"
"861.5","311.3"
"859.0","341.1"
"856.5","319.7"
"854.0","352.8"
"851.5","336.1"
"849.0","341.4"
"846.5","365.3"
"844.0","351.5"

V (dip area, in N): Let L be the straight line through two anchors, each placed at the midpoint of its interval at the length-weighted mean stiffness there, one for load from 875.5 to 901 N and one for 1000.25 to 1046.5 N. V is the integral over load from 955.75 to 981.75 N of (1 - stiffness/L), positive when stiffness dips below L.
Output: -3.6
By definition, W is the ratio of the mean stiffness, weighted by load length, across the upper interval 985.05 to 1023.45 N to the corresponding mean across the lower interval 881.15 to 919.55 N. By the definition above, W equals 1.18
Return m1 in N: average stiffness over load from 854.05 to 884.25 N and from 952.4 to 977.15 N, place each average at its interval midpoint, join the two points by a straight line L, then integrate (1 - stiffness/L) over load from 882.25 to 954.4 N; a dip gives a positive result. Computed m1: 5.57 N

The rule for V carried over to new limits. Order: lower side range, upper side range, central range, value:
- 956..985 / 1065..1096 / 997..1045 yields 4.88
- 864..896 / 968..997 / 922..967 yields 6.07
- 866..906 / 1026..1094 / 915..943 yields 2.94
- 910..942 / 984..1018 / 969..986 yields -0.08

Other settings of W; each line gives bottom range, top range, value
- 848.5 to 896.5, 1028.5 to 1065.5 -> 0.75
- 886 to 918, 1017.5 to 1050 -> 0.75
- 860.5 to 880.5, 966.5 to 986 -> 1.11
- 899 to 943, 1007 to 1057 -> 0.91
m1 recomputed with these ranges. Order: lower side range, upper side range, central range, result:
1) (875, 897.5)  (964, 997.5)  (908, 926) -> 3.38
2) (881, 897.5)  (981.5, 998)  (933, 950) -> 2.42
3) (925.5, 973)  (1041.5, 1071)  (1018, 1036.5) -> 1.08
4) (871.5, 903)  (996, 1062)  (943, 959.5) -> -0.65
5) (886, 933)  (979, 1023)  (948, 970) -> 0.28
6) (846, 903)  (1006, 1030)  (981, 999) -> -4.59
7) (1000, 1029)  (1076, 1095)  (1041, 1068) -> 4.17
